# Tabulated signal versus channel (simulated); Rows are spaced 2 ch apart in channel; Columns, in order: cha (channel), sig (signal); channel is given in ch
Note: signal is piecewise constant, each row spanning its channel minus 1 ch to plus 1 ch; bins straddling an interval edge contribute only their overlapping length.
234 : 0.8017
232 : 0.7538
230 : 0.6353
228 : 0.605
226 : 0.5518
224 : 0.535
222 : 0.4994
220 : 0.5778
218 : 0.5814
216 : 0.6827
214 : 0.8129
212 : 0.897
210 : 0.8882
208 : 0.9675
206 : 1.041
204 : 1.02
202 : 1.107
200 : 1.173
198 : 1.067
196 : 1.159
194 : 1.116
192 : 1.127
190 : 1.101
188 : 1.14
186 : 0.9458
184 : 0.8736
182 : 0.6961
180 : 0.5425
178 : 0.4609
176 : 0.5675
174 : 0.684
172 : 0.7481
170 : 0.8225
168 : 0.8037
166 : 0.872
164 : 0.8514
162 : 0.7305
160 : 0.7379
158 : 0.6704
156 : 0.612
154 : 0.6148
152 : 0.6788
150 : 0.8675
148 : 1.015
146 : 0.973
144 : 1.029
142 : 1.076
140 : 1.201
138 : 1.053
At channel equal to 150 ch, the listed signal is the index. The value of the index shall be 0.8675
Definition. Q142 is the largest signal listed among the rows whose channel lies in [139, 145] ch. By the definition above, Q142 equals 1.201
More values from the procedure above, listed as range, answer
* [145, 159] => 1.015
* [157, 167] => 0.872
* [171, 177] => 0.7481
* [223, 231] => 0.6353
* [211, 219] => 0.897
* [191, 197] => 1.159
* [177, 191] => 1.14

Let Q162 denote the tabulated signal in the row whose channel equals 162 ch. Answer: 0.7305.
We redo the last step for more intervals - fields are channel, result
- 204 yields 1.02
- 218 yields 0.5814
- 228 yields 0.605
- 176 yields 0.5675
